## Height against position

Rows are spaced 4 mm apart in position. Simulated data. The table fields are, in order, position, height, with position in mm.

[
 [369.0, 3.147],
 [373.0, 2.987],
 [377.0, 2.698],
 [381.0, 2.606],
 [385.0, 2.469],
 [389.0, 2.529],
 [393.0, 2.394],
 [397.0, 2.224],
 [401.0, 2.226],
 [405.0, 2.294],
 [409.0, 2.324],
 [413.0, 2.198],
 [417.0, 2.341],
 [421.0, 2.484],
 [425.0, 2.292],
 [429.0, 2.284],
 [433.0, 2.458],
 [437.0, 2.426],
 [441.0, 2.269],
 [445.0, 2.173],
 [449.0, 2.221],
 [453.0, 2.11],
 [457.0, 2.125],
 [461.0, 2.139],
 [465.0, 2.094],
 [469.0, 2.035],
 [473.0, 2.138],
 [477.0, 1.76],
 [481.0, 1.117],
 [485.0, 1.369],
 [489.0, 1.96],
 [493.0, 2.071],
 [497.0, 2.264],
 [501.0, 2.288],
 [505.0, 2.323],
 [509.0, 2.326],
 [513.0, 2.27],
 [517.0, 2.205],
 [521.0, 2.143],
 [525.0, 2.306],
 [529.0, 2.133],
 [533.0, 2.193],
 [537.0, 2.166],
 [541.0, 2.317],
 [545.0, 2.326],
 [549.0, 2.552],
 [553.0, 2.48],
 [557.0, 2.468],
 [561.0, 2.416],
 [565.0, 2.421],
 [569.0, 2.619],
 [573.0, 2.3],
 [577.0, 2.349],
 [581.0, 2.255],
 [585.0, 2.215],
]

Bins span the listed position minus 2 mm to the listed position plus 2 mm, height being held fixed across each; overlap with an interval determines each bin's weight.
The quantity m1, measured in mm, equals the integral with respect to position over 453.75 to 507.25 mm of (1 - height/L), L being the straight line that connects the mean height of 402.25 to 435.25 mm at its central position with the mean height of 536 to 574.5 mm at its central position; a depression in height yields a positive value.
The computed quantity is 8.8 mm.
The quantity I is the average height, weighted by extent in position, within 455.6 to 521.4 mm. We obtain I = 2.03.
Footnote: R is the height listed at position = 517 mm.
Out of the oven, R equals 2.205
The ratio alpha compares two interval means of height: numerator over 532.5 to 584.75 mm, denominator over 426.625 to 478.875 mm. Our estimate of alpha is 1.09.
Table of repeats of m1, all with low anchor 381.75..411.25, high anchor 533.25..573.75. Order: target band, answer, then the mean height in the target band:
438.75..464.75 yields 2.2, 2.17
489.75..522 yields 2.2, 2.23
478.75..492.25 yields 4.8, 1.54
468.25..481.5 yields 3.2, 1.81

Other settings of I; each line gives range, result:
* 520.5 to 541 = 2.2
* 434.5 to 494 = 2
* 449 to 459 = 2.14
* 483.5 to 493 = 1.77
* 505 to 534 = 2.23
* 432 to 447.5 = 2.32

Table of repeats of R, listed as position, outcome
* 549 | 2.552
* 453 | 2.11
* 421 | 2.484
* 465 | 2.094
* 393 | 2.394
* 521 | 2.143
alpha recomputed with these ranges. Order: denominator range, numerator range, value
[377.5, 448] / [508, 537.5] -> 0.94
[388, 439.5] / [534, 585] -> 1.02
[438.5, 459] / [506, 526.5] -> 1.03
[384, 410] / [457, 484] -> 0.80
